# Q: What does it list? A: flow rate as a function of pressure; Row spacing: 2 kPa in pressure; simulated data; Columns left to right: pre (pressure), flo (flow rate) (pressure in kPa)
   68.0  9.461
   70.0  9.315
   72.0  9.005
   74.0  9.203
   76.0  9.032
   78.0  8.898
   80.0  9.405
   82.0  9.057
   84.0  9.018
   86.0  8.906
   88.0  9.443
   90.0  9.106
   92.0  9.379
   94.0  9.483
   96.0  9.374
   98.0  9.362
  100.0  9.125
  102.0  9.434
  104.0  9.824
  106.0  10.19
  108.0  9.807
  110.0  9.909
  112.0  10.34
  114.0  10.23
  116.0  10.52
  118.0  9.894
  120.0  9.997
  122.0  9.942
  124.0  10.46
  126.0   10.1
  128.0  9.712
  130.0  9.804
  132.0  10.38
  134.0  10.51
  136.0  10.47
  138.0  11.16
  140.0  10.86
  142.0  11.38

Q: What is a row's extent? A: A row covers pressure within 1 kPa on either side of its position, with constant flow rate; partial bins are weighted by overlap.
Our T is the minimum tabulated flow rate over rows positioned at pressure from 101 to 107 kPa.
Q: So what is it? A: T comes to 9.434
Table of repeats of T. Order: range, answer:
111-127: 9.894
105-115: 9.807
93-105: 9.125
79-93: 8.906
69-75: 9.005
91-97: 9.374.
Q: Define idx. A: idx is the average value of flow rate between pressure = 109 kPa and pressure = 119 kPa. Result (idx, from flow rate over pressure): 10.2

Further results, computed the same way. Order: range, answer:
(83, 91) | 9.12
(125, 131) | 9.87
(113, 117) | 10.4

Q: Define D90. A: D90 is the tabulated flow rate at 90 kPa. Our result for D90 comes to 9.106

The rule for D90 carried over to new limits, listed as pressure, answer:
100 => 9.125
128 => 9.712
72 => 9.005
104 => 9.824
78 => 8.898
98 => 9.362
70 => 9.315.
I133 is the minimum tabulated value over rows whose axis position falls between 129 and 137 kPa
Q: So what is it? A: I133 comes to 9.804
